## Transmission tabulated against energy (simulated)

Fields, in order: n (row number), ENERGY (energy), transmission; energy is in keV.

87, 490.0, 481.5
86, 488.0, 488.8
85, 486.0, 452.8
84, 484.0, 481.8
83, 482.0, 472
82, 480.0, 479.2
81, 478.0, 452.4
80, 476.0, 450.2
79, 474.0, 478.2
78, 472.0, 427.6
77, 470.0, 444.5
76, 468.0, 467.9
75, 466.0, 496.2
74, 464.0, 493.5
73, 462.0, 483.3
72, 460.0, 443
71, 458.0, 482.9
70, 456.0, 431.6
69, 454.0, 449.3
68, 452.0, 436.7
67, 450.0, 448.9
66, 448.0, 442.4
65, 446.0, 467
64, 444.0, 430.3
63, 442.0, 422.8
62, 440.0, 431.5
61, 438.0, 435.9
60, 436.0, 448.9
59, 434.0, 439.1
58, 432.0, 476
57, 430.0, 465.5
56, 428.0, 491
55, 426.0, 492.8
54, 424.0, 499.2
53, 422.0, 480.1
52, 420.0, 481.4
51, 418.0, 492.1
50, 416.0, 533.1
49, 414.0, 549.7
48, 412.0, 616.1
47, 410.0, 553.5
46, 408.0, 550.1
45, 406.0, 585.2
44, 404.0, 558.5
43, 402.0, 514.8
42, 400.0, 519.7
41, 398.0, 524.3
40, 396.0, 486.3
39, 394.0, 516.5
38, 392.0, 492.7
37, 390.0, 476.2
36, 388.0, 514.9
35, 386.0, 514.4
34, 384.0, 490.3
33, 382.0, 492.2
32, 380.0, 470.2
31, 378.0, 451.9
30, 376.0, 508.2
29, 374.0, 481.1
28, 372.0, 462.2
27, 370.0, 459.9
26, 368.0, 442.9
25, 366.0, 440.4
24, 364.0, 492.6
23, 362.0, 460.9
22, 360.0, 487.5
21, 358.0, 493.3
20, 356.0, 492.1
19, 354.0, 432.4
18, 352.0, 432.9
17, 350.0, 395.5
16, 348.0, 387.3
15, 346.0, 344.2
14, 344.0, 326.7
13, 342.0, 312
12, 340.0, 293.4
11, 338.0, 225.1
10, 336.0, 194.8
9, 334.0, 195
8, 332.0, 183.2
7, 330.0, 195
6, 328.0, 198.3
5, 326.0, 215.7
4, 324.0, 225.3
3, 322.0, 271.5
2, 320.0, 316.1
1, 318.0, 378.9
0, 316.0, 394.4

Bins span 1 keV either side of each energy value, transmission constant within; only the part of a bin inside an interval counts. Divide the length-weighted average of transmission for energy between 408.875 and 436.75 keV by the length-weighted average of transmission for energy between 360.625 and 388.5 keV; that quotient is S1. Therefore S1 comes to 1.05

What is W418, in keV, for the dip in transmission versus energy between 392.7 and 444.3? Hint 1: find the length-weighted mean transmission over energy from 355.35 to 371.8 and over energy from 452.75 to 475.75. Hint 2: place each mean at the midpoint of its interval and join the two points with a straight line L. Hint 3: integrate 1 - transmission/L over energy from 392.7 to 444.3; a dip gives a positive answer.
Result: -3.8 keV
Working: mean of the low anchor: 470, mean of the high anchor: 463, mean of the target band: 501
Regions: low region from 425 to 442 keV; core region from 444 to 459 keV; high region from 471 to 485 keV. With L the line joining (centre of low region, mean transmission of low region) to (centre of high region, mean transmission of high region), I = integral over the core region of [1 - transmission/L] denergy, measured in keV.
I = 0.33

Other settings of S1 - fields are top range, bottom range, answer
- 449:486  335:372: 1.16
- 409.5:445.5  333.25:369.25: 1.27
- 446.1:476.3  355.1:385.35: 0.97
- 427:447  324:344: 1.97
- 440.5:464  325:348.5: 1.78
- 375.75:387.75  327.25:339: 2.46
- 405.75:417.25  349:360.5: 1.24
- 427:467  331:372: 1.21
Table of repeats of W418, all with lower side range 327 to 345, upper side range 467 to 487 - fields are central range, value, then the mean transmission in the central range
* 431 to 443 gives -1.38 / 442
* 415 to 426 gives -3.75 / 497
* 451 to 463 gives -0.72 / 454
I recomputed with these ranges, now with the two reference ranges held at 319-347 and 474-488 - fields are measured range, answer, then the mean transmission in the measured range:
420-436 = -3.6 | 476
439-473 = -1.8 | 453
